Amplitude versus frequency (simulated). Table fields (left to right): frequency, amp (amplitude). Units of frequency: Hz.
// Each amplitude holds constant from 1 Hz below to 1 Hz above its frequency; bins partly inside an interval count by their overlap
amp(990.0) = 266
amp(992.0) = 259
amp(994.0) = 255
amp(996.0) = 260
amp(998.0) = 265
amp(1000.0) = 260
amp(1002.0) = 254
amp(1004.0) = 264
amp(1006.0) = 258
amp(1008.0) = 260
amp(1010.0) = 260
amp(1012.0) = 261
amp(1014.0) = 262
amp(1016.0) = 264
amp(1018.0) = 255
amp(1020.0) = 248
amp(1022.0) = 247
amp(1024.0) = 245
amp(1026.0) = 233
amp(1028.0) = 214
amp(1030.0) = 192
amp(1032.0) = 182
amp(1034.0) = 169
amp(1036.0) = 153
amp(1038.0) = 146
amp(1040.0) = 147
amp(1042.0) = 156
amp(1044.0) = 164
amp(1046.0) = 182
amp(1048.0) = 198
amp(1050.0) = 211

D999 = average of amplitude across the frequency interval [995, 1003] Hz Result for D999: 260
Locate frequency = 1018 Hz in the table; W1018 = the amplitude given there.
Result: 255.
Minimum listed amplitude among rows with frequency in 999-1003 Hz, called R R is 254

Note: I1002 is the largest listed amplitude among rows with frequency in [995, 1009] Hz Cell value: 265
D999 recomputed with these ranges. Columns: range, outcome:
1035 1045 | 153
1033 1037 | 161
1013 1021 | 257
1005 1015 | 260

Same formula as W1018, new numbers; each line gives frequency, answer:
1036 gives 153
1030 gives 192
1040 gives 147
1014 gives 262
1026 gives 233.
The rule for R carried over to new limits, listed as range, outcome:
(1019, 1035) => 169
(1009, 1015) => 260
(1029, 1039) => 146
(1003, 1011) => 258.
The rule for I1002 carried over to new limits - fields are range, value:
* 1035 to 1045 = 164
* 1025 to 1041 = 233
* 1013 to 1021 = 264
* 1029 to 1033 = 192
